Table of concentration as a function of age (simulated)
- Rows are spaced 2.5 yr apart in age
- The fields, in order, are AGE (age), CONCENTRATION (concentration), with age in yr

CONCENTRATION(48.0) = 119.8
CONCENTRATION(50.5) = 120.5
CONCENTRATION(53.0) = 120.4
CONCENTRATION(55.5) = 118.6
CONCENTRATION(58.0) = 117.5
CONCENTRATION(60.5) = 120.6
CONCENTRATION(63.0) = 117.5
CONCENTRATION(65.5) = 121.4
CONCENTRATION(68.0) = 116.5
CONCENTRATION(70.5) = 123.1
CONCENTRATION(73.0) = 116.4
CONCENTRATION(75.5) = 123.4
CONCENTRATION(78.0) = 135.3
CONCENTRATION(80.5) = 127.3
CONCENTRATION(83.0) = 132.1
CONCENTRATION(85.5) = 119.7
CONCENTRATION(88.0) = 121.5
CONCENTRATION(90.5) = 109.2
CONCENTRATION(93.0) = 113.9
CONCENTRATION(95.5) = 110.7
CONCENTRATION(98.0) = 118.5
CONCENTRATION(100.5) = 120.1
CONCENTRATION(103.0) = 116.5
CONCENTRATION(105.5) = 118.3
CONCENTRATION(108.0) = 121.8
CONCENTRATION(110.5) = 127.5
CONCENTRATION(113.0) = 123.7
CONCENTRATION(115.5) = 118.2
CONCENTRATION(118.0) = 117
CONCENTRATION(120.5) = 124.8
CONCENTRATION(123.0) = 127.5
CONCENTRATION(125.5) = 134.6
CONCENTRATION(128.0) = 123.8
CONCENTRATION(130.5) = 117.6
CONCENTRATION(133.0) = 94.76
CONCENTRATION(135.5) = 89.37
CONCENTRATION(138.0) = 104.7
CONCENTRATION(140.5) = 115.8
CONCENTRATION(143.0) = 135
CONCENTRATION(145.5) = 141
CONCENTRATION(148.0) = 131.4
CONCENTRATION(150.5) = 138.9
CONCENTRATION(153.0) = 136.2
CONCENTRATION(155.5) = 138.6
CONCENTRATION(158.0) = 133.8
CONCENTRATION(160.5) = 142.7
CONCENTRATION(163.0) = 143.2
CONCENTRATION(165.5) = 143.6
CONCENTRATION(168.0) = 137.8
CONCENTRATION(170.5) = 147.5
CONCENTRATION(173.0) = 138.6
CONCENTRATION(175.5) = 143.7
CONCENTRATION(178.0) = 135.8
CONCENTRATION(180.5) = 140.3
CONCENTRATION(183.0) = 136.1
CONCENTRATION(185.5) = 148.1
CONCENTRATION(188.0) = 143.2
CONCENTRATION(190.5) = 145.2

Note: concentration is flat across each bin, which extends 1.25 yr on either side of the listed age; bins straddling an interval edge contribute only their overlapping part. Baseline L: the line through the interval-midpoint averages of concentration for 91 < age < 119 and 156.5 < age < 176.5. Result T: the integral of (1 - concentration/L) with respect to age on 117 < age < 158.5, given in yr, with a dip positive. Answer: 2.23 yr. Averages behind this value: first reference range 119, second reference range 141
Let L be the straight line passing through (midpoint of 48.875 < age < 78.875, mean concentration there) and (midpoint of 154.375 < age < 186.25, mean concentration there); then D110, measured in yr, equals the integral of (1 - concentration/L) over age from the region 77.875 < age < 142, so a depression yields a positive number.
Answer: 5.34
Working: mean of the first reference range 121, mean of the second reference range 141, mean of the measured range 118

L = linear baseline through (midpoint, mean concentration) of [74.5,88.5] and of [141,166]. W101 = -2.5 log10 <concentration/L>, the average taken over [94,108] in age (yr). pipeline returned 0.111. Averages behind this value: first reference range 127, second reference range 138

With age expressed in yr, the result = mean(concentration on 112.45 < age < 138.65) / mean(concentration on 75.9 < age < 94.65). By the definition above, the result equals 0.95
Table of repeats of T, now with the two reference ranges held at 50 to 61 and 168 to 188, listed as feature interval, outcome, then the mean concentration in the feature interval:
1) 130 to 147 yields 2.6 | 114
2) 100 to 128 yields 1.5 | 123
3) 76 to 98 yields 0.7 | 121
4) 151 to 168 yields -0.2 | 140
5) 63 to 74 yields 0.2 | 119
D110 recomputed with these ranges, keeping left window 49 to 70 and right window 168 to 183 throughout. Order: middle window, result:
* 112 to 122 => 0.7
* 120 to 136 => 1.8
